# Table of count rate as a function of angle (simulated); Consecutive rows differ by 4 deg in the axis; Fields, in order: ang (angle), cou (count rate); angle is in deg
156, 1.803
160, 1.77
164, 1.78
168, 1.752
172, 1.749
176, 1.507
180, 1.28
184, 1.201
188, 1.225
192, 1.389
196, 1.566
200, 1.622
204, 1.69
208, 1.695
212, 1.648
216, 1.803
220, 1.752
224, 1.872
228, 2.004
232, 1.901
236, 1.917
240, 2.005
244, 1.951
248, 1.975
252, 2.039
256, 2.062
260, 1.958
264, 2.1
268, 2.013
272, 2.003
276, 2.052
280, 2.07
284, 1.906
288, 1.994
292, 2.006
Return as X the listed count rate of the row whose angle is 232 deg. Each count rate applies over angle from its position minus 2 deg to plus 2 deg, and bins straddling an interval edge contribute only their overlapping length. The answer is 1.901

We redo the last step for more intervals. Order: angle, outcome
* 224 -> 1.872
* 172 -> 1.749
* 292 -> 2.006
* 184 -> 1.201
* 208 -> 1.695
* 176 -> 1.507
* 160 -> 1.77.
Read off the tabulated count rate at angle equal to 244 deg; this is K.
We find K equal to 1.951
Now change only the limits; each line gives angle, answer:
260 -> 1.958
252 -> 2.039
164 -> 1.78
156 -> 1.803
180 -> 1.28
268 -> 2.013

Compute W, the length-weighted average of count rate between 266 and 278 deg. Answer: 2.02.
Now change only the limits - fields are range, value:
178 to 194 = 1.27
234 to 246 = 1.96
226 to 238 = 1.94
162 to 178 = 1.7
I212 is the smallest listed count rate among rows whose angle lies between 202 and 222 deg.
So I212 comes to 1.648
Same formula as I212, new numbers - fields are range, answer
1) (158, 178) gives 1.507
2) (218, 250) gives 1.752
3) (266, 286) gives 1.906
